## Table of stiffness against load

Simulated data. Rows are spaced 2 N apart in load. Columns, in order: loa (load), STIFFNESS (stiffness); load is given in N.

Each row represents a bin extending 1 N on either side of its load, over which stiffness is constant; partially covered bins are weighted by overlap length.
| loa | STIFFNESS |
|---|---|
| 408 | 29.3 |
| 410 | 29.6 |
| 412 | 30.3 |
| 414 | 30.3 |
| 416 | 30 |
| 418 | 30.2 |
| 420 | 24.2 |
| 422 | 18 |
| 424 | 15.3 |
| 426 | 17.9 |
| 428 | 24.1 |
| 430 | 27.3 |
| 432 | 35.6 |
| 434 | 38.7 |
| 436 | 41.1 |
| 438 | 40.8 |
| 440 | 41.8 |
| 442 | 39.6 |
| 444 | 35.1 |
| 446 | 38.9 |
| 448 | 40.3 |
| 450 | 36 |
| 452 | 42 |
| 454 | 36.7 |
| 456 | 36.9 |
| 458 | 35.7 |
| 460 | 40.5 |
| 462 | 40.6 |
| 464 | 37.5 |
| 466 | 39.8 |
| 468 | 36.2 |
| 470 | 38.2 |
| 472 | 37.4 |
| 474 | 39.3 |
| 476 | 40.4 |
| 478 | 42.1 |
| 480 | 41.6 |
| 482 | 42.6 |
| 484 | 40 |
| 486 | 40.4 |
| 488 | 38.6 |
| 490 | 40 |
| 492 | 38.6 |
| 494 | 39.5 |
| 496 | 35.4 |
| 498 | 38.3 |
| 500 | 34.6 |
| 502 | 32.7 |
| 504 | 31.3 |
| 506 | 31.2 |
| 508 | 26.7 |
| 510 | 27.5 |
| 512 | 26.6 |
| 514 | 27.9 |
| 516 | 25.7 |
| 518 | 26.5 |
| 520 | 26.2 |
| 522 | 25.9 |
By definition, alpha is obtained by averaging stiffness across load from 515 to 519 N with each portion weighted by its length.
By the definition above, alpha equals 26.1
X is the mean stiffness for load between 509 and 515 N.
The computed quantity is 27.3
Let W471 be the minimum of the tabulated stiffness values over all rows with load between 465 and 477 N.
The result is 36.2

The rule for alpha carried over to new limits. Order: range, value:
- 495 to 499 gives 36.8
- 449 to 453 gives 39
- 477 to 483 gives 42.1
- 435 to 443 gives 40.8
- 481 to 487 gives 41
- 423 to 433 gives 24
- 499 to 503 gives 33.7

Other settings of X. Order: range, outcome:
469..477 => 38.8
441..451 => 38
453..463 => 38.1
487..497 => 38.4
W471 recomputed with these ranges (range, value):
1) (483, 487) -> 40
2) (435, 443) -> 39.6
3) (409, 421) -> 24.2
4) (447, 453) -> 36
